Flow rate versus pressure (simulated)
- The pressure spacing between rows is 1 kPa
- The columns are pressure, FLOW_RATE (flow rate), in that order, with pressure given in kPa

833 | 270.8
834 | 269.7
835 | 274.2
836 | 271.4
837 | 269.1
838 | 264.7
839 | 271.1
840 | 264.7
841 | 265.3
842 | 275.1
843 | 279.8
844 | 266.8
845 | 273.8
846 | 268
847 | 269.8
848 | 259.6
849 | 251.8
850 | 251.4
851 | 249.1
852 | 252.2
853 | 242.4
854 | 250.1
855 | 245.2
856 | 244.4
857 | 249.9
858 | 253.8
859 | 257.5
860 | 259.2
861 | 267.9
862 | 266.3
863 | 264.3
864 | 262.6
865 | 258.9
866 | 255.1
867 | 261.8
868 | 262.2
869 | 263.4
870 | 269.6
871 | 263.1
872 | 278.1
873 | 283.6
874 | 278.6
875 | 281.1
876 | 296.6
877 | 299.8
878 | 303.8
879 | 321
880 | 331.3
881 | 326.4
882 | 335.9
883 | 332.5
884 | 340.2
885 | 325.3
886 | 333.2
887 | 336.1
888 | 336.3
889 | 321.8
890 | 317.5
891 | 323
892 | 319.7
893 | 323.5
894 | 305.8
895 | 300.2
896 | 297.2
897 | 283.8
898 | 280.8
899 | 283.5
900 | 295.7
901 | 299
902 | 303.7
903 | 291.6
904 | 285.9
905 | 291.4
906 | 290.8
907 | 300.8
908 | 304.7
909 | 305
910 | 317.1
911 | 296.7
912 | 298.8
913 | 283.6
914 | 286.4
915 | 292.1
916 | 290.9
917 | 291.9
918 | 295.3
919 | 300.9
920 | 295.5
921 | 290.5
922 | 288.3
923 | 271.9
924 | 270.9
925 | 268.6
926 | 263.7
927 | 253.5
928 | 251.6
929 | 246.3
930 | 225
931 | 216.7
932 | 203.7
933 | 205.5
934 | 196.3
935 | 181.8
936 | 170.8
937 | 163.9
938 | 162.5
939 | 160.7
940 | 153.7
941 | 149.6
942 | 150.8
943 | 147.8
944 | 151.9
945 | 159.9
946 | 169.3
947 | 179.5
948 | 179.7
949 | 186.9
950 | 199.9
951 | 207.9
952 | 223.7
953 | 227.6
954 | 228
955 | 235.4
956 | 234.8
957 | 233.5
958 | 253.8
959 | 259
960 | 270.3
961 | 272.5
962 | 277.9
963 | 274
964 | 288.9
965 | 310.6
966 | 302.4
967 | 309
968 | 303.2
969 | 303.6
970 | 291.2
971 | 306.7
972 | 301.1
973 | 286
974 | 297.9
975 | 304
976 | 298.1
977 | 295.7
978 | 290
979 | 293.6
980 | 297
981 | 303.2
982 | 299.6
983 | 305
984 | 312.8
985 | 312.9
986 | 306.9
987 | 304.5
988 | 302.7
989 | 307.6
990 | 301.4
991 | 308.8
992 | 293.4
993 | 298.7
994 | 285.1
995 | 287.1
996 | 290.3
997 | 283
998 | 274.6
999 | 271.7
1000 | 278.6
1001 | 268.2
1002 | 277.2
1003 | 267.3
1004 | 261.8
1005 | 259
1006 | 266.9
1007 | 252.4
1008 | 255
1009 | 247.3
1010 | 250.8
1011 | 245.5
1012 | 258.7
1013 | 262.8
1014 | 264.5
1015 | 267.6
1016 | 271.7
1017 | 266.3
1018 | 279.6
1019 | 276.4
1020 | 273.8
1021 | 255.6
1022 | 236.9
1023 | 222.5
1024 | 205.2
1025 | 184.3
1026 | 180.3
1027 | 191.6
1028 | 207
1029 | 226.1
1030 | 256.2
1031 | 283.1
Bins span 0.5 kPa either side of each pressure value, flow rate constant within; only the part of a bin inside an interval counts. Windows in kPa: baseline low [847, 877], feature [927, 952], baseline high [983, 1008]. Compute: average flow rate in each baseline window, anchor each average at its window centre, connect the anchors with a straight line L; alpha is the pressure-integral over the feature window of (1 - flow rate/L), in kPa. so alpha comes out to 8.1 kPa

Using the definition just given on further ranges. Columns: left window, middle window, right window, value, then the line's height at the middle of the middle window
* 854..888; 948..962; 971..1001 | 2.9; 293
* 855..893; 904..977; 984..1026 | 7.9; 280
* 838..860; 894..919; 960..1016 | -2.3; 270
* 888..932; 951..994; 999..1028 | -3.3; 266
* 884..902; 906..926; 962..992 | 1.1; 308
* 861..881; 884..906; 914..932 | -2.6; 275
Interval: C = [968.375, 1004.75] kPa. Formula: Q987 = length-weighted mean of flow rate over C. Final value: 293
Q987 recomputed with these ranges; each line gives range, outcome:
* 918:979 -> 241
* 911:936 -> 260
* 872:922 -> 304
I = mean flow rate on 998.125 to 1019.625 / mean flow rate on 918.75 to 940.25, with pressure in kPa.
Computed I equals 1.2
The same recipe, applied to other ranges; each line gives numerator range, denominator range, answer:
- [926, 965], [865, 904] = 0.70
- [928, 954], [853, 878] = 0.70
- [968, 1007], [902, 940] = 1.13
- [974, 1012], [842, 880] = 1.07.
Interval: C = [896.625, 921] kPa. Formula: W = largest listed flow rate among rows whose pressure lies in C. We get 317.1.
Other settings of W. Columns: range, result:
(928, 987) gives 312.9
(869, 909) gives 340.2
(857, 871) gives 269.6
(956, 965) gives 310.6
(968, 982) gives 306.7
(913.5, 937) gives 300.9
